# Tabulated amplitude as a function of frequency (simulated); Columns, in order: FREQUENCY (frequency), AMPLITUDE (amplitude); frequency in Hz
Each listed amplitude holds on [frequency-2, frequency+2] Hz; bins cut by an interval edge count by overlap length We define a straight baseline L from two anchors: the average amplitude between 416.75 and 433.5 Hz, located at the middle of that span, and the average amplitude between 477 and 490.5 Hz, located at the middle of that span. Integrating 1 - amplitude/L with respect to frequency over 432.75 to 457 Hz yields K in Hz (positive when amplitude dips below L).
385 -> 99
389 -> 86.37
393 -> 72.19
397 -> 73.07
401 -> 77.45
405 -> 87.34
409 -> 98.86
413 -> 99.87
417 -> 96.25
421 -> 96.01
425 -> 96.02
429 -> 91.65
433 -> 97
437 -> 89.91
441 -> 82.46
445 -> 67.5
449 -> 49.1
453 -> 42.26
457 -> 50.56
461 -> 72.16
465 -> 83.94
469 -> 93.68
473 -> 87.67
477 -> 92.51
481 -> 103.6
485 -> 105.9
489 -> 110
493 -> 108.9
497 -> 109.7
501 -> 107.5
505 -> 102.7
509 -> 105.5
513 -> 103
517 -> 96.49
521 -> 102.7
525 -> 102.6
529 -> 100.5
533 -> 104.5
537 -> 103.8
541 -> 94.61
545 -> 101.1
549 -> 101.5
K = 7.46 Hz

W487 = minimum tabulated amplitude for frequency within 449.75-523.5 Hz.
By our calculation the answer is 42.26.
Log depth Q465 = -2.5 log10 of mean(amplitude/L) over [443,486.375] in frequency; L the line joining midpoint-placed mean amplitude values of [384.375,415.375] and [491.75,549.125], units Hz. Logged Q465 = 0.24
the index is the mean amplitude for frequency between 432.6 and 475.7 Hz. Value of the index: 73.7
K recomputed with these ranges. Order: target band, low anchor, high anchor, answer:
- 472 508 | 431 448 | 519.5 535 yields -3.72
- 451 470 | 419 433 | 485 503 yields 6.51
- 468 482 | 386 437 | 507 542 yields 0.38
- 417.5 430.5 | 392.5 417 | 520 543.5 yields -0.90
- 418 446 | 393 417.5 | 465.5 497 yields 0.55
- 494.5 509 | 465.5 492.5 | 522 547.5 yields -1.00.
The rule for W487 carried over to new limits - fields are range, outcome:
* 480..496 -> 103.6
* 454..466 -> 50.56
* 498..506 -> 102.7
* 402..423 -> 87.34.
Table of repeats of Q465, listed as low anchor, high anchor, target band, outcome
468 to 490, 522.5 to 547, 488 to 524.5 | -0.05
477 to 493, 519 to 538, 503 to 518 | 0.02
